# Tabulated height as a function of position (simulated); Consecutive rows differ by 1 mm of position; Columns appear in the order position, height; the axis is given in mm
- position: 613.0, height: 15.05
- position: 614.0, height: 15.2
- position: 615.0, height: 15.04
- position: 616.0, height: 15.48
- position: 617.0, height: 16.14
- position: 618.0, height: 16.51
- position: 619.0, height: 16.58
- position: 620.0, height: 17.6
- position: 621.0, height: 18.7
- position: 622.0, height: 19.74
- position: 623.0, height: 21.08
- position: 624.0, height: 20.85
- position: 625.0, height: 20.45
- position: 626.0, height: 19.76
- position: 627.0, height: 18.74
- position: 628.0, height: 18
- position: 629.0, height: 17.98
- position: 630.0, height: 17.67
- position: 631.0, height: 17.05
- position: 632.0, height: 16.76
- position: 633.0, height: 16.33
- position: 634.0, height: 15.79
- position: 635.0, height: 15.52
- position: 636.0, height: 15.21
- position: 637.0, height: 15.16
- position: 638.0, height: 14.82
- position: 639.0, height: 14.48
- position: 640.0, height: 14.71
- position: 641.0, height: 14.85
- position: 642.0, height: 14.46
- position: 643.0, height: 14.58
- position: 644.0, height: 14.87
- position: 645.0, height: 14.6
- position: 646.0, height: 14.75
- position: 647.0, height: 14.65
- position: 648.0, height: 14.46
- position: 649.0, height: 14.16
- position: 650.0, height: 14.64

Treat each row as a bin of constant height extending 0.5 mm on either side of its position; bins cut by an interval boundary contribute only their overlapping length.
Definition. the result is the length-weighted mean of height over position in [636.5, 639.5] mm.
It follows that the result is 14.8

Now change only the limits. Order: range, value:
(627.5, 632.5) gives 17.5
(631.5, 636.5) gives 15.9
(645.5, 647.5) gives 14.7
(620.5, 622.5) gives 19.2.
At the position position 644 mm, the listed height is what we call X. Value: 14.87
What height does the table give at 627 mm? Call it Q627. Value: 18.74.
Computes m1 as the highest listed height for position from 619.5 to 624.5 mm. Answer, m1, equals 21.08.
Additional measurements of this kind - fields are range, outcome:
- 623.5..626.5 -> 20.85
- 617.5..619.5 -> 16.58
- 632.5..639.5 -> 16.33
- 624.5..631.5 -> 20.45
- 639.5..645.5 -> 14.87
